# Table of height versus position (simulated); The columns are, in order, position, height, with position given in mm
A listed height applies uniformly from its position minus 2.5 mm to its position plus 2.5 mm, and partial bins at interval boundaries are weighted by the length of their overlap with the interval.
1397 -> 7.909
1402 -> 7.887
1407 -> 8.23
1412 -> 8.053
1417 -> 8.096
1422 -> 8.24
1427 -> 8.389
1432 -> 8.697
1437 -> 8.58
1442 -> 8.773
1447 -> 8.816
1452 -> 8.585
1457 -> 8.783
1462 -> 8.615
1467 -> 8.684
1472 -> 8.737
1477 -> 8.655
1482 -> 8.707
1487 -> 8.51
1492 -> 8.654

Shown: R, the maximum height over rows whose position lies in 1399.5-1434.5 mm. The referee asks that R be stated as 8.697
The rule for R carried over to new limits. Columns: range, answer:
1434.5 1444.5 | 8.773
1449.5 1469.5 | 8.783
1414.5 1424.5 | 8.24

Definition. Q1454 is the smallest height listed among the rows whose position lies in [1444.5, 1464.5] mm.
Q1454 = 8.585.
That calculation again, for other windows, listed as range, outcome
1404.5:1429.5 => 8.053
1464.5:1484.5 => 8.655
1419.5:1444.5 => 8.24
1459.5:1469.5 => 8.615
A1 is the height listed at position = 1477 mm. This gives 8.655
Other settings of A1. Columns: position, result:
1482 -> 8.707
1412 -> 8.053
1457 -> 8.783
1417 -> 8.096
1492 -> 8.654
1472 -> 8.737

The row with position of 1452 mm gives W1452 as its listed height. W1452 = 8.585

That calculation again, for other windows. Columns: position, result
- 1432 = 8.697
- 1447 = 8.816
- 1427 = 8.389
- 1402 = 7.887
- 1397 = 7.909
